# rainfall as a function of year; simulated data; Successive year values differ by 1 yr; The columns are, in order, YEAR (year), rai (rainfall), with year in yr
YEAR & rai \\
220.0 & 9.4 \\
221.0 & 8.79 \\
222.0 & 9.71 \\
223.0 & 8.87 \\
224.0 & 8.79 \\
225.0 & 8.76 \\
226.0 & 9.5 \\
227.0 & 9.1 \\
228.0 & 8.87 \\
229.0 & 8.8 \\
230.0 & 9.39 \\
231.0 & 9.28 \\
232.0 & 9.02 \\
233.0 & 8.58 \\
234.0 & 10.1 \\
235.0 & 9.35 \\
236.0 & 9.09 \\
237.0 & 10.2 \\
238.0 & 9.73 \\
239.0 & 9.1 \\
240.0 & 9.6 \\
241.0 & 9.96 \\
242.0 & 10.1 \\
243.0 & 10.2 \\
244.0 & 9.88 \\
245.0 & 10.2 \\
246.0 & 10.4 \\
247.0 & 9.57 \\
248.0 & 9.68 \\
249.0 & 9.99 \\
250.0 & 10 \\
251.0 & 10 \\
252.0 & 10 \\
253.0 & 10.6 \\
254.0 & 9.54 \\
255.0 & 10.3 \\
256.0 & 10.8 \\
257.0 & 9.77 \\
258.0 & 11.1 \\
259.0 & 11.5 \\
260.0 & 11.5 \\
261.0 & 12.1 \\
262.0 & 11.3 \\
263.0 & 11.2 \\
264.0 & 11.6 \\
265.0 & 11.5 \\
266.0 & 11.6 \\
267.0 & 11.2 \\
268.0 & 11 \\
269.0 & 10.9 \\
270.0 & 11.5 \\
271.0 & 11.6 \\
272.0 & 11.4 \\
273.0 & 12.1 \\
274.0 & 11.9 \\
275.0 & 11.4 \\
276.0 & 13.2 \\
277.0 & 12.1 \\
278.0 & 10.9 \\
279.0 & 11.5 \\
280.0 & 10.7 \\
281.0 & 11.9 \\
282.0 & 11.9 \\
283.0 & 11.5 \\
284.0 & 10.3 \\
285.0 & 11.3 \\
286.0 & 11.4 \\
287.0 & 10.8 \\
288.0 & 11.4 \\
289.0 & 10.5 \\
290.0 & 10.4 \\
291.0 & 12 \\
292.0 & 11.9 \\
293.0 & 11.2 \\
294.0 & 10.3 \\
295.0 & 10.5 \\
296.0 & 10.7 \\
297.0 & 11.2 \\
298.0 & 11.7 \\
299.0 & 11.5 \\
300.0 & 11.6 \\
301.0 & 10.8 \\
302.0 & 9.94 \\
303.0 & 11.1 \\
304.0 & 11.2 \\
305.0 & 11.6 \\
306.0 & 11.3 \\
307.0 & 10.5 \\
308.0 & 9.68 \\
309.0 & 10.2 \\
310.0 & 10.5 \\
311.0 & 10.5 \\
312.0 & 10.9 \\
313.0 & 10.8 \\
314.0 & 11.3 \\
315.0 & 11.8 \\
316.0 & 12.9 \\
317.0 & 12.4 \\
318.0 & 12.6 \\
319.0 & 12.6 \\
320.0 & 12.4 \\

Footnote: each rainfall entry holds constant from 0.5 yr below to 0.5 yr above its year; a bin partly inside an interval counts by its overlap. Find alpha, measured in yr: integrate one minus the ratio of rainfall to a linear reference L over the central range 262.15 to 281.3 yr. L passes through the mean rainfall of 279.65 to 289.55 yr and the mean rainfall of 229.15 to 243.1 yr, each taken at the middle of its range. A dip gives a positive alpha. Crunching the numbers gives -1.4 yr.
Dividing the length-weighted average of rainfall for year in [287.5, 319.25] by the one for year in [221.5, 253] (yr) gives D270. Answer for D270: 1.2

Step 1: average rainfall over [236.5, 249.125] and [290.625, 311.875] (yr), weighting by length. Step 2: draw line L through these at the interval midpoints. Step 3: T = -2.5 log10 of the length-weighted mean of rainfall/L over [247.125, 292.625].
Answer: -0.07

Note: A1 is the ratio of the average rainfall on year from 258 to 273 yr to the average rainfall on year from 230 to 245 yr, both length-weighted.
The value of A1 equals 1.2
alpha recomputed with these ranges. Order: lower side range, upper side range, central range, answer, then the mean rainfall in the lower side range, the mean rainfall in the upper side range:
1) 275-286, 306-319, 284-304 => 0.6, 11.5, 11.2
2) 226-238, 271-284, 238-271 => -0.3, 9.28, 11.7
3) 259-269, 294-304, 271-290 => -0.4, 11.4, 11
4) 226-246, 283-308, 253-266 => -1.2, 9.53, 11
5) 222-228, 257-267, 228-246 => 0.4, 9.05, 11.4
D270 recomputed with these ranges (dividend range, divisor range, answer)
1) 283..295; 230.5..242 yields 1.16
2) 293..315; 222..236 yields 1.19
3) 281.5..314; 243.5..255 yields 1.10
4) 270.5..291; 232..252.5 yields 1.17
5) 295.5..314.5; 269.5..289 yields 0.95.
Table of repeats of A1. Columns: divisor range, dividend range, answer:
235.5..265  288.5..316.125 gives 1.06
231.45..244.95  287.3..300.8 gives 1.16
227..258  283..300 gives 1.14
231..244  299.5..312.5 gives 1.12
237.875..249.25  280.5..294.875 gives 1.13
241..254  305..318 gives 1.11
